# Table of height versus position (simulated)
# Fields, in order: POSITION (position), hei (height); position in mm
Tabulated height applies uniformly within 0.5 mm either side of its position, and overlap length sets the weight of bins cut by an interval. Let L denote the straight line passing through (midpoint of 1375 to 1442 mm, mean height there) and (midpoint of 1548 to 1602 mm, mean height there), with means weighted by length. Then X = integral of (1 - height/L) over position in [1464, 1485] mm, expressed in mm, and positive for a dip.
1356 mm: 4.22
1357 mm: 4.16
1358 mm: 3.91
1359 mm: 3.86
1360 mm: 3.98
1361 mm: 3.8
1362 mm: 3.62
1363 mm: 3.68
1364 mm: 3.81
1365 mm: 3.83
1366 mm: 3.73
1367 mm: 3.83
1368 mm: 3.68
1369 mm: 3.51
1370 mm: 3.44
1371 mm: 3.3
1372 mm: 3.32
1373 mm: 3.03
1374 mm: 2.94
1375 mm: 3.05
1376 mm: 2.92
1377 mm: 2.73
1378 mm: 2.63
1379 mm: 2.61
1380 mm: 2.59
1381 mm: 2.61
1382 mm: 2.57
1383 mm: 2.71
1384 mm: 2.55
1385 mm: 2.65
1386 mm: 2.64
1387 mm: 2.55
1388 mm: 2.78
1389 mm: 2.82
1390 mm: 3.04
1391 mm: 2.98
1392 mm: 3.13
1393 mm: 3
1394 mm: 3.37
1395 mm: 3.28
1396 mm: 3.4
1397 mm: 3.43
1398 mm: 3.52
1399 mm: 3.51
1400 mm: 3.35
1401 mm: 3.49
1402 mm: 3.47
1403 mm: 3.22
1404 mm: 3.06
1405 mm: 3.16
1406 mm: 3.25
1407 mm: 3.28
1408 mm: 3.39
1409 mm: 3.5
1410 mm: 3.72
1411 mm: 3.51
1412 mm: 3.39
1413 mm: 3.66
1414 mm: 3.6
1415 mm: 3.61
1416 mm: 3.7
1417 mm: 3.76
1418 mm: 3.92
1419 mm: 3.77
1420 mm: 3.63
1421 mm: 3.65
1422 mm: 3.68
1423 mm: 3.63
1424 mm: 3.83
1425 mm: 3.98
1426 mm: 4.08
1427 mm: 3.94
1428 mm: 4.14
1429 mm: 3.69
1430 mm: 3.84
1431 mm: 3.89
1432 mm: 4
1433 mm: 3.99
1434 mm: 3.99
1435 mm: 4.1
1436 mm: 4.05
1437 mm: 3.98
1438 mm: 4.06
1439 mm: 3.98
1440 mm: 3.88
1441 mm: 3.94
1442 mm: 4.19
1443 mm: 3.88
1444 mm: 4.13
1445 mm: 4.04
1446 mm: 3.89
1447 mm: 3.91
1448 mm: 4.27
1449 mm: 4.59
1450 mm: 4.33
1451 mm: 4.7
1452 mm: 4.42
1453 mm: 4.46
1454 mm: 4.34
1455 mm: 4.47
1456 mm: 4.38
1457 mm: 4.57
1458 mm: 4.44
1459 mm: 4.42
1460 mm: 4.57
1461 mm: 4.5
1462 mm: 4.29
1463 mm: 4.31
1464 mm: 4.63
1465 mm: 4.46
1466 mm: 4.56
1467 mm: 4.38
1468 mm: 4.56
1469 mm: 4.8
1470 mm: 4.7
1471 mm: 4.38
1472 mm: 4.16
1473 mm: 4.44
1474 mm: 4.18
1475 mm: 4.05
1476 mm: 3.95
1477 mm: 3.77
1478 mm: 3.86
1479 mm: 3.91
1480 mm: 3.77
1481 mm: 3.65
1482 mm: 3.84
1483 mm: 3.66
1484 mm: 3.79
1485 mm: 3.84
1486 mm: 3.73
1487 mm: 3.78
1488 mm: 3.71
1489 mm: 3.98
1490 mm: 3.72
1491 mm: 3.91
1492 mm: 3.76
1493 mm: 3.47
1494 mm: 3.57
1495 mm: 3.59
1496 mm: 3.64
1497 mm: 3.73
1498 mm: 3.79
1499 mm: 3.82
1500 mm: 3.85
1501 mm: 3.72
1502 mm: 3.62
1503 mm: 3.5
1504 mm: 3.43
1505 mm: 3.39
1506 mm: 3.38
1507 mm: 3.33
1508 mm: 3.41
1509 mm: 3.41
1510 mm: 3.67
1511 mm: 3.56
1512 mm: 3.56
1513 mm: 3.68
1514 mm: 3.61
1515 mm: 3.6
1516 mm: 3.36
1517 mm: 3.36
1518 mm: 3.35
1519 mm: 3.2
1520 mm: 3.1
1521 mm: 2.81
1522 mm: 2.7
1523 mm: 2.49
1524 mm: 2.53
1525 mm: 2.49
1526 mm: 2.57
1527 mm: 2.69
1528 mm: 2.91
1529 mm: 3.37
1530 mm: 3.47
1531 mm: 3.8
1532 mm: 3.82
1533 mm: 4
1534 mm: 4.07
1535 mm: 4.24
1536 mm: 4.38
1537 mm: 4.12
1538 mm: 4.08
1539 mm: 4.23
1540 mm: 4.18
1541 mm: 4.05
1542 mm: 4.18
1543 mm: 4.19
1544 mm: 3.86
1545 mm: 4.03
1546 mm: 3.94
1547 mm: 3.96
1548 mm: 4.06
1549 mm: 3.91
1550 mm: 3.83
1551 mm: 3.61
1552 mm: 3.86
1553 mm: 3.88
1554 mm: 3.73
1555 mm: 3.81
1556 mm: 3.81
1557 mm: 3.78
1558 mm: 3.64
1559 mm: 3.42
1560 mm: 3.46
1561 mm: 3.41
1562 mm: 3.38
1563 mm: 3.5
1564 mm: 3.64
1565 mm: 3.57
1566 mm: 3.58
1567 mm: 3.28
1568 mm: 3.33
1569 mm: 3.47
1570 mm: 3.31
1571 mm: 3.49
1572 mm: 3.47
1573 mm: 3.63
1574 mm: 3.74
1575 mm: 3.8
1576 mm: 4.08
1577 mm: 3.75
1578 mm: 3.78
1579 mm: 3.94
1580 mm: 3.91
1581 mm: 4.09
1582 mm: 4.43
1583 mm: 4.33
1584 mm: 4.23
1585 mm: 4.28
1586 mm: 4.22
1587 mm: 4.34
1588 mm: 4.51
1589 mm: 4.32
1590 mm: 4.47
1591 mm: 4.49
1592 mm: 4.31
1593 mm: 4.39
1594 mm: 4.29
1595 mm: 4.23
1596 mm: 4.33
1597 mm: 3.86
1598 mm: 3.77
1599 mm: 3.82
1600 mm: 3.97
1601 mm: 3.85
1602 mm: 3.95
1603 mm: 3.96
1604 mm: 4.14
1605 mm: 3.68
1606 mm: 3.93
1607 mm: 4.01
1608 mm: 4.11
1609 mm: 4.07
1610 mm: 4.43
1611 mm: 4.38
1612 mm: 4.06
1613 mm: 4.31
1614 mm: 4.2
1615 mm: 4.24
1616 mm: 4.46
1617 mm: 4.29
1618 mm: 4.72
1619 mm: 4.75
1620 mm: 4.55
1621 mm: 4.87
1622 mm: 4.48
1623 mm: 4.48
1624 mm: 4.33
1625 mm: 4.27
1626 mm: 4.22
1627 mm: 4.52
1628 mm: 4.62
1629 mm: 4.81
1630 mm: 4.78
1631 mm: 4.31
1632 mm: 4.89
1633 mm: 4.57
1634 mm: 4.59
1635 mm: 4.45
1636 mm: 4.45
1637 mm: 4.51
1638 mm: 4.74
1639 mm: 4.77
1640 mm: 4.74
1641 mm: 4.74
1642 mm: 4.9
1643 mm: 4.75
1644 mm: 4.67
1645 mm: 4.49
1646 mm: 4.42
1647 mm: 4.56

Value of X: -3.18 mm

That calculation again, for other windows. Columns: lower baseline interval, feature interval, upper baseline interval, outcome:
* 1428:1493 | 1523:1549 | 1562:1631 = 2.57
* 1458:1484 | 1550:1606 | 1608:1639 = 6.68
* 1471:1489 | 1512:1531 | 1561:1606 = 3.93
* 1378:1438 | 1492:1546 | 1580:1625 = 4.69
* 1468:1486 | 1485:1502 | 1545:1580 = 1.04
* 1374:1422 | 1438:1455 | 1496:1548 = -4.31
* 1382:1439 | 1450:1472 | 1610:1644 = -4.43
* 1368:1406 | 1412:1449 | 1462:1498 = -4.25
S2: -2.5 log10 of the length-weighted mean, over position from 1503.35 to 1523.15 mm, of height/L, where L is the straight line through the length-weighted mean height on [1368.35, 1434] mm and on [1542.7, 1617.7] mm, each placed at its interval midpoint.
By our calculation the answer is 0.12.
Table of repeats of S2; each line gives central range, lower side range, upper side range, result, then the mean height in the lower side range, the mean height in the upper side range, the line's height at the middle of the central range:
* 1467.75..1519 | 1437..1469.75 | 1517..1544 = 0.040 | 4.32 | 3.5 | 3.9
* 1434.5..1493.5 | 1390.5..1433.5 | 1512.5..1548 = -0.163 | 3.57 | 3.56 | 3.57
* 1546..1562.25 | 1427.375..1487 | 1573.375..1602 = 0.110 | 4.16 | 4.12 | 4.13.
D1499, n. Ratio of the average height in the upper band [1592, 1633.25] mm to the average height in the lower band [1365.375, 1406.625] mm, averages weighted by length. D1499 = 1.4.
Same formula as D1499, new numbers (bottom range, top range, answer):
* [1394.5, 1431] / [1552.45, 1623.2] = 1.11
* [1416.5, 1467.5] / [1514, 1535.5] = 0.79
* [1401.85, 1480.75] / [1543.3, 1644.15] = 1.03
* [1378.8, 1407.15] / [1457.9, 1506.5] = 1.31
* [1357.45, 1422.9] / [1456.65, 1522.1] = 1.16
